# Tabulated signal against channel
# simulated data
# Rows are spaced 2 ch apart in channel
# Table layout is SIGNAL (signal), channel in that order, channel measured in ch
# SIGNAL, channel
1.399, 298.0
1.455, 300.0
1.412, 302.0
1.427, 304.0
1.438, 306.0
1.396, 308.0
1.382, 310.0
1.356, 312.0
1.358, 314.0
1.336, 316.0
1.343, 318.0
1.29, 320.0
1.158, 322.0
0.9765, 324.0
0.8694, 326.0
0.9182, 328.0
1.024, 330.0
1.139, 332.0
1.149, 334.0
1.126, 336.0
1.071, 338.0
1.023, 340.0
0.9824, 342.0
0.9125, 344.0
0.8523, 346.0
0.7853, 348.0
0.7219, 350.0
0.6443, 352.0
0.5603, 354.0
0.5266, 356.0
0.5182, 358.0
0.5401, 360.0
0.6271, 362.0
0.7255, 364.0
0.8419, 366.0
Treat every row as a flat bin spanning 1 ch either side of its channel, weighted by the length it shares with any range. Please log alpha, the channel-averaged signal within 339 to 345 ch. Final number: 0.973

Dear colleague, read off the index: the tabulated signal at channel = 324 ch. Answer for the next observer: 0.9765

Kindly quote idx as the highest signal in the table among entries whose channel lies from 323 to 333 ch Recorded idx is 1.139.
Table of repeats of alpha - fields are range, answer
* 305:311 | 1.41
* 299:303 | 1.43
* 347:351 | 0.754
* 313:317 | 1.35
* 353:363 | 0.554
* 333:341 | 1.09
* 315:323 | 1.28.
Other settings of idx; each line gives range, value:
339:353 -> 1.023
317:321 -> 1.343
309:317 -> 1.382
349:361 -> 0.7219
